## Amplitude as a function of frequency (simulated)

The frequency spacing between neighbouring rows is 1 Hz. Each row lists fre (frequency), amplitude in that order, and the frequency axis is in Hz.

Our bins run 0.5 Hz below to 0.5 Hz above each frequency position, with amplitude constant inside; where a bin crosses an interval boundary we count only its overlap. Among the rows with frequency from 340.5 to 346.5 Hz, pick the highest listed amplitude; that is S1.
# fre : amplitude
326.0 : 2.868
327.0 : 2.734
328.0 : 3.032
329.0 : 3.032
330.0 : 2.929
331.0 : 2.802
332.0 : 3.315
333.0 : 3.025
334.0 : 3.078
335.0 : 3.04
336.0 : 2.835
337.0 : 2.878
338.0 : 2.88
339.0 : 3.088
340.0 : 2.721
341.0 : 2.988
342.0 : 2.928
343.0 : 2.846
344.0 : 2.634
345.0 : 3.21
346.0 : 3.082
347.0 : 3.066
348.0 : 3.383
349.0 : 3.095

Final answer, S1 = 3.21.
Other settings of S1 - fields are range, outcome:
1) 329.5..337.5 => 3.315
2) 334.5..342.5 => 3.088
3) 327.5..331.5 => 3.032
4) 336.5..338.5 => 2.88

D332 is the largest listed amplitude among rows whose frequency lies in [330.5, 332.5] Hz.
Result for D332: 3.315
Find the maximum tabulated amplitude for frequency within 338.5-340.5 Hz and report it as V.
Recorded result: 3.088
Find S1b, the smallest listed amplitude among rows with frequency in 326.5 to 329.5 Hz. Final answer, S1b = 2.734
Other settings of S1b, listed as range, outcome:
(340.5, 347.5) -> 2.634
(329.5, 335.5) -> 2.802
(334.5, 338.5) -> 2.835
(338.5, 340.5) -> 2.721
